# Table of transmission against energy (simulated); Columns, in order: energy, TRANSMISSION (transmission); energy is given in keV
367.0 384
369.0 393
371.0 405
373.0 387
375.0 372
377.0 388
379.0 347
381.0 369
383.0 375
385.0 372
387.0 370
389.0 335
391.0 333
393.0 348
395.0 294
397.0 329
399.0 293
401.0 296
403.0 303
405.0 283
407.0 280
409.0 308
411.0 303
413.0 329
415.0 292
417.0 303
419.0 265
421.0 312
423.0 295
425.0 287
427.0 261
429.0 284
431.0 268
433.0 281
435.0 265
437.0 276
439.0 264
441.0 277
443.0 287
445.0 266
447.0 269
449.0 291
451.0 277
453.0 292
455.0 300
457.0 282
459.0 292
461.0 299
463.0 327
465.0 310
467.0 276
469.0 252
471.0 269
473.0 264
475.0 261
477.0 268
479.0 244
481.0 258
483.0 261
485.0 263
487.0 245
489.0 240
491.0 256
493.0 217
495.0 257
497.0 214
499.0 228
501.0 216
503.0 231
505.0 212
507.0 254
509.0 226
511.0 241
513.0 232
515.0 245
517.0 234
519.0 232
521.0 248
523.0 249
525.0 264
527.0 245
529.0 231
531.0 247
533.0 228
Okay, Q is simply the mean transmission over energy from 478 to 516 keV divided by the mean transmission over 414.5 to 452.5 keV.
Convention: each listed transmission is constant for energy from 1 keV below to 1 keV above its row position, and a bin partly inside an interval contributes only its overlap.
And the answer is 0.85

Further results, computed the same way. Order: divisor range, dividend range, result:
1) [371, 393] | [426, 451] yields 0.75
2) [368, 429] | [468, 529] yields 0.75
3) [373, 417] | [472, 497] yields 0.76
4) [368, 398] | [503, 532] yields 0.66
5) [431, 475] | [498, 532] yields 0.84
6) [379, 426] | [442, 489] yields 0.87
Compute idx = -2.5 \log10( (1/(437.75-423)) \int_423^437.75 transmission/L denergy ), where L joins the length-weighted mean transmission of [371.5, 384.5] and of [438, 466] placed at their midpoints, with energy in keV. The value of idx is 0.14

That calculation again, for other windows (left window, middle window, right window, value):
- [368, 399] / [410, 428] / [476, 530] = 0.11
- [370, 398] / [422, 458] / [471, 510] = 0.07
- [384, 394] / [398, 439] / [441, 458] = 0.10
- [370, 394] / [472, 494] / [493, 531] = 0.05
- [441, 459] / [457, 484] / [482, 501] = -0.05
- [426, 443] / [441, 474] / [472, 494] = -0.08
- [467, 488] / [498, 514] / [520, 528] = 0.11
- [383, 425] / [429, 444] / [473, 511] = 0.05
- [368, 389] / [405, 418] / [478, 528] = 0.13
